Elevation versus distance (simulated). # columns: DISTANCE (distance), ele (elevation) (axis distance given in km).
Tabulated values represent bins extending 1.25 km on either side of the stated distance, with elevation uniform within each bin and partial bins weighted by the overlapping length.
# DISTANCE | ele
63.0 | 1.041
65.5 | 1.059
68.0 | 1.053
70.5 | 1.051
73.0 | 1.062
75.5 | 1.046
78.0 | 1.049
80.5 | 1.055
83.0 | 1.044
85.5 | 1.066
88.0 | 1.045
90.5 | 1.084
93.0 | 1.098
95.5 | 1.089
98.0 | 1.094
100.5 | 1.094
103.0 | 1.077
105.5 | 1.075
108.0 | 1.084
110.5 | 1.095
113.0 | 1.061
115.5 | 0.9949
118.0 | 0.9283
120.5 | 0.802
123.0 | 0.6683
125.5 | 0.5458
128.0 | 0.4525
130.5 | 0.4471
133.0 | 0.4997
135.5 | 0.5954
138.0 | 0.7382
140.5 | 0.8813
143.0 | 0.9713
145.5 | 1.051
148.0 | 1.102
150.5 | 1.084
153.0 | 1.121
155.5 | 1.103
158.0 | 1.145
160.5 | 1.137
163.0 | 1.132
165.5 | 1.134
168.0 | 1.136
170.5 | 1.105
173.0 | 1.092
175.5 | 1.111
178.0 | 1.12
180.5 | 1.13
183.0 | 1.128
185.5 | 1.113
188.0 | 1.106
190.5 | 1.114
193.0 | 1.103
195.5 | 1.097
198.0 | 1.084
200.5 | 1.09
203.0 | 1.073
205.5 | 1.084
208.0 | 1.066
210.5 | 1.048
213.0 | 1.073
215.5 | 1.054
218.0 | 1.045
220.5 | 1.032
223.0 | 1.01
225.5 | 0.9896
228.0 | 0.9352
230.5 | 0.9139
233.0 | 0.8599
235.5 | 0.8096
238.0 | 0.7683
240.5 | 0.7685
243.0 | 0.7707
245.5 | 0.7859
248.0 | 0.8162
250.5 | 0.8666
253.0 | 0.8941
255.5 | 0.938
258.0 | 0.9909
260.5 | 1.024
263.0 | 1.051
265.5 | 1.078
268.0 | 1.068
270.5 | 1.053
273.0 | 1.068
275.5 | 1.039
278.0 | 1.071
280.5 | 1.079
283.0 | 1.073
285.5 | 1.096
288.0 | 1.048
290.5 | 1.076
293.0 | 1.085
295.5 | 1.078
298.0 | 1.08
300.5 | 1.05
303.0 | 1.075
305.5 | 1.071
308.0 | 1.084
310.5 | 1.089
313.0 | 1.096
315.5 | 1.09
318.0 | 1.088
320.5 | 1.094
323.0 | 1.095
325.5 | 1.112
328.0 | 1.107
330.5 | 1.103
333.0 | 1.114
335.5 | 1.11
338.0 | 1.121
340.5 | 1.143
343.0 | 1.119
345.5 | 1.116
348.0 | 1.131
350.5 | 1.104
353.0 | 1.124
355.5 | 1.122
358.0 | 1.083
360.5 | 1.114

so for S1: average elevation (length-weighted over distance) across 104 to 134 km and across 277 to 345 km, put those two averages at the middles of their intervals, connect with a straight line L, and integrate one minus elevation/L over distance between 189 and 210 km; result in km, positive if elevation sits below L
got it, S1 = -3.63 km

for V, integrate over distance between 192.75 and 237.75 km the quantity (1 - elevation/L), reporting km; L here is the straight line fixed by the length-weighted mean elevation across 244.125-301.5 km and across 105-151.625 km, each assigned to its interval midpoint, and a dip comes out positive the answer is -3.20 km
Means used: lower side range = 0.842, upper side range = 1.02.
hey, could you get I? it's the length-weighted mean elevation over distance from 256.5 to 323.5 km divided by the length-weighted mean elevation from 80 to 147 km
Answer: 1.17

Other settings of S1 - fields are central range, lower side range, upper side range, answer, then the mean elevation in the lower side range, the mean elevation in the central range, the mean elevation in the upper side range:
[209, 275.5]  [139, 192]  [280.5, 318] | 8.13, 1.09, 0.953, 1.08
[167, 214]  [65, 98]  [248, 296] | -2.47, 1.06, 1.1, 1.03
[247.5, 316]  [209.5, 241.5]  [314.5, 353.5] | -0.64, 0.947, 1.04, 1.11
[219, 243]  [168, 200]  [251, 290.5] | 3.96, 1.11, 0.893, 1.04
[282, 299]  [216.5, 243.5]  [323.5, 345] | -0.82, 0.905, 1.08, 1.12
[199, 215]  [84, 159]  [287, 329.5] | -1.08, 0.936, 1.07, 1.08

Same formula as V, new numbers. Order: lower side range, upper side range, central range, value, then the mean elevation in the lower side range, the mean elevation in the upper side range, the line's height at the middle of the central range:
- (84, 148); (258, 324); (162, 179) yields -2.9 km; 0.906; 1.07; 0.957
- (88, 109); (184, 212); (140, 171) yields -0.1 km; 1.08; 1.09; 1.09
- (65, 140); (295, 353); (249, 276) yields 1.3 km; 0.933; 1.1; 1.05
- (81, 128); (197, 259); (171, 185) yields -2.2 km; 0.983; 0.95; 0.963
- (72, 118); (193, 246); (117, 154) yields 8.7 km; 1.06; 0.975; 1.03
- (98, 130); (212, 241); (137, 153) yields -1.3 km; 0.903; 0.941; 0.914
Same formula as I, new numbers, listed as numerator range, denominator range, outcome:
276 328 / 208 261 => 1.17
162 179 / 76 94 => 1.05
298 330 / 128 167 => 1.17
